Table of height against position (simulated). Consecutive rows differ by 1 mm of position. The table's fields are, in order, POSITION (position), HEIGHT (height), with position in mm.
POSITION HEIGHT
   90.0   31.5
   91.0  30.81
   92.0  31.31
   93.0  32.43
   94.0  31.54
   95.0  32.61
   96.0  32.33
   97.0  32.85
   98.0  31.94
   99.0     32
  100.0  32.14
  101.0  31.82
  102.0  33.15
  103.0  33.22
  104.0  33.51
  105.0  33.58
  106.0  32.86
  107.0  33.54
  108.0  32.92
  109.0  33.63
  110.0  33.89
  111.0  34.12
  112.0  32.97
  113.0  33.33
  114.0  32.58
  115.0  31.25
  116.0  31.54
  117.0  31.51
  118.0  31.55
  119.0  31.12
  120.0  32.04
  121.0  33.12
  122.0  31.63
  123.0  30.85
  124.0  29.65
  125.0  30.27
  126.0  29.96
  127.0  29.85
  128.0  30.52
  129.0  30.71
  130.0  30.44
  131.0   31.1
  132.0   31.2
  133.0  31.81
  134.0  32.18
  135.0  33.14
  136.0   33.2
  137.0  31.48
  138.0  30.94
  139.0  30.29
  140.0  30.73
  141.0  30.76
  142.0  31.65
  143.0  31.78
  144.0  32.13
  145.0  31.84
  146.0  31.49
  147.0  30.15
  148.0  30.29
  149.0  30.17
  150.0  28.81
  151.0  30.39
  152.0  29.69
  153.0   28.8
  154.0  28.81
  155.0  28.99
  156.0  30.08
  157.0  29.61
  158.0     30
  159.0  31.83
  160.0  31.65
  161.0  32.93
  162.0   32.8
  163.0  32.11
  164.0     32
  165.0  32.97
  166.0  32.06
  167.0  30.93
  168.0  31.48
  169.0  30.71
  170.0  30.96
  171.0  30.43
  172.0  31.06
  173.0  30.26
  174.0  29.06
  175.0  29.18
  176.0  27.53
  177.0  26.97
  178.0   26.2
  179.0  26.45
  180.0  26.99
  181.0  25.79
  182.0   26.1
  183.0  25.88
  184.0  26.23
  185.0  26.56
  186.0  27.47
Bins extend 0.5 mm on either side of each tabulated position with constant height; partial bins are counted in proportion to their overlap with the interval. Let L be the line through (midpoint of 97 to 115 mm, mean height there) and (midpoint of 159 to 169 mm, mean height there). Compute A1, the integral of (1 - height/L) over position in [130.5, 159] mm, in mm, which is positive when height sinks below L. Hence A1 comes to 1.4 mm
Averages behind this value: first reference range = 33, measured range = 30.8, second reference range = 32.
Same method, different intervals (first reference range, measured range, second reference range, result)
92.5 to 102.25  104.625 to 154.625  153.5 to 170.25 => 0.45 mm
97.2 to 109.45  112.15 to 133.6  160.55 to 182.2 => 0.48 mm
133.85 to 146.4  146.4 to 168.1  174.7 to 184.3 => -0.95 mm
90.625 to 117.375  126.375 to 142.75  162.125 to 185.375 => -0.10 mm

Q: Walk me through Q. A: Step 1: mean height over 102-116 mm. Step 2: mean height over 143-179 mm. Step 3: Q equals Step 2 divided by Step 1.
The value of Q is 0.9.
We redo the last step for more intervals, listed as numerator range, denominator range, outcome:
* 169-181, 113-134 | 0.92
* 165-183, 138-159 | 0.95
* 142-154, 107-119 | 0.93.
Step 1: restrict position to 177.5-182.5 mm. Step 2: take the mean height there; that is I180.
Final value 26.3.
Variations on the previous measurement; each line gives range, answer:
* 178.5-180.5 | 26.7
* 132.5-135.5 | 32.4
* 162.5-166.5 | 32.3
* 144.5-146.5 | 31.7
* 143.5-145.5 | 32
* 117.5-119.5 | 31.3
